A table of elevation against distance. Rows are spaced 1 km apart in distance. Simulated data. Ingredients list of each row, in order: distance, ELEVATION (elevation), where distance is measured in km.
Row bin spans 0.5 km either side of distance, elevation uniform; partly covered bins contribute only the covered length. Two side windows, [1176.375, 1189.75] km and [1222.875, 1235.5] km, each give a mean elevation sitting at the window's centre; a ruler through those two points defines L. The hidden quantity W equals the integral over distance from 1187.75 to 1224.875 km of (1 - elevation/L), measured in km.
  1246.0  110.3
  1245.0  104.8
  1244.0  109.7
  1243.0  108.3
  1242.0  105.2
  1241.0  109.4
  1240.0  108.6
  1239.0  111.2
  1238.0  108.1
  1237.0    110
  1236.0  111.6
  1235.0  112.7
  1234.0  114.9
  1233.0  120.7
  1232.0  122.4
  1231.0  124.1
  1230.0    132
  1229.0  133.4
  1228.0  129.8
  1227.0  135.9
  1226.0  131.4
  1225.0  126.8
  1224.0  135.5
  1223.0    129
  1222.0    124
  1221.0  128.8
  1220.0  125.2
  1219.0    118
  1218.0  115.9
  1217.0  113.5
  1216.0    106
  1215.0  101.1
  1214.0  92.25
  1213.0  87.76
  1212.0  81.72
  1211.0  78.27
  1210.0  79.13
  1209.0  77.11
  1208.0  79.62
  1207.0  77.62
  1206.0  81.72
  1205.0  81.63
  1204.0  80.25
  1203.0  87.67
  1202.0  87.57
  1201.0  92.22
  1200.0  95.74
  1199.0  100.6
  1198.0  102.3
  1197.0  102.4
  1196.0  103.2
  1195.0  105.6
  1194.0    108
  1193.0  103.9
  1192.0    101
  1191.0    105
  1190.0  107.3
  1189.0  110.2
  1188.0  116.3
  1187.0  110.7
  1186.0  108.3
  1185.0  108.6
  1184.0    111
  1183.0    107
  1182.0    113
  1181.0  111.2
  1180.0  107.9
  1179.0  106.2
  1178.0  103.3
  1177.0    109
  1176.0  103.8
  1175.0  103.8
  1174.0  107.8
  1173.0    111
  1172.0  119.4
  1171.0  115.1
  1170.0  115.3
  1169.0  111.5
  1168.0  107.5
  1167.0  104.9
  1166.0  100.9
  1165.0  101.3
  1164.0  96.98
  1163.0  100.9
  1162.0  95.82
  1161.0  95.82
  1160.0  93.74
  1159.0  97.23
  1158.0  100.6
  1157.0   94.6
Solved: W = 5.5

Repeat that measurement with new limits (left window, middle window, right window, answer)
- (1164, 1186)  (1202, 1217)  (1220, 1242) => 3.9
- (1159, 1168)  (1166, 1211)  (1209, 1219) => -2.0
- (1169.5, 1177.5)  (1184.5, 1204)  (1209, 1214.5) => -1.3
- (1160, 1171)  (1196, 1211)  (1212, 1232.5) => 3.5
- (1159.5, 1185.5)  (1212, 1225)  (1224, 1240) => 0.5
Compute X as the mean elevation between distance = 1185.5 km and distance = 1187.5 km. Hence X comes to 110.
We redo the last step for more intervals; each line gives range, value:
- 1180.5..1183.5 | 110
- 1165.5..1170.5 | 108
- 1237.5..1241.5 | 109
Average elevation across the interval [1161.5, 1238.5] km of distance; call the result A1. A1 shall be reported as 107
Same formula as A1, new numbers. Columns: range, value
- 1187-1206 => 99.3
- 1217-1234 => 126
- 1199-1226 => 100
